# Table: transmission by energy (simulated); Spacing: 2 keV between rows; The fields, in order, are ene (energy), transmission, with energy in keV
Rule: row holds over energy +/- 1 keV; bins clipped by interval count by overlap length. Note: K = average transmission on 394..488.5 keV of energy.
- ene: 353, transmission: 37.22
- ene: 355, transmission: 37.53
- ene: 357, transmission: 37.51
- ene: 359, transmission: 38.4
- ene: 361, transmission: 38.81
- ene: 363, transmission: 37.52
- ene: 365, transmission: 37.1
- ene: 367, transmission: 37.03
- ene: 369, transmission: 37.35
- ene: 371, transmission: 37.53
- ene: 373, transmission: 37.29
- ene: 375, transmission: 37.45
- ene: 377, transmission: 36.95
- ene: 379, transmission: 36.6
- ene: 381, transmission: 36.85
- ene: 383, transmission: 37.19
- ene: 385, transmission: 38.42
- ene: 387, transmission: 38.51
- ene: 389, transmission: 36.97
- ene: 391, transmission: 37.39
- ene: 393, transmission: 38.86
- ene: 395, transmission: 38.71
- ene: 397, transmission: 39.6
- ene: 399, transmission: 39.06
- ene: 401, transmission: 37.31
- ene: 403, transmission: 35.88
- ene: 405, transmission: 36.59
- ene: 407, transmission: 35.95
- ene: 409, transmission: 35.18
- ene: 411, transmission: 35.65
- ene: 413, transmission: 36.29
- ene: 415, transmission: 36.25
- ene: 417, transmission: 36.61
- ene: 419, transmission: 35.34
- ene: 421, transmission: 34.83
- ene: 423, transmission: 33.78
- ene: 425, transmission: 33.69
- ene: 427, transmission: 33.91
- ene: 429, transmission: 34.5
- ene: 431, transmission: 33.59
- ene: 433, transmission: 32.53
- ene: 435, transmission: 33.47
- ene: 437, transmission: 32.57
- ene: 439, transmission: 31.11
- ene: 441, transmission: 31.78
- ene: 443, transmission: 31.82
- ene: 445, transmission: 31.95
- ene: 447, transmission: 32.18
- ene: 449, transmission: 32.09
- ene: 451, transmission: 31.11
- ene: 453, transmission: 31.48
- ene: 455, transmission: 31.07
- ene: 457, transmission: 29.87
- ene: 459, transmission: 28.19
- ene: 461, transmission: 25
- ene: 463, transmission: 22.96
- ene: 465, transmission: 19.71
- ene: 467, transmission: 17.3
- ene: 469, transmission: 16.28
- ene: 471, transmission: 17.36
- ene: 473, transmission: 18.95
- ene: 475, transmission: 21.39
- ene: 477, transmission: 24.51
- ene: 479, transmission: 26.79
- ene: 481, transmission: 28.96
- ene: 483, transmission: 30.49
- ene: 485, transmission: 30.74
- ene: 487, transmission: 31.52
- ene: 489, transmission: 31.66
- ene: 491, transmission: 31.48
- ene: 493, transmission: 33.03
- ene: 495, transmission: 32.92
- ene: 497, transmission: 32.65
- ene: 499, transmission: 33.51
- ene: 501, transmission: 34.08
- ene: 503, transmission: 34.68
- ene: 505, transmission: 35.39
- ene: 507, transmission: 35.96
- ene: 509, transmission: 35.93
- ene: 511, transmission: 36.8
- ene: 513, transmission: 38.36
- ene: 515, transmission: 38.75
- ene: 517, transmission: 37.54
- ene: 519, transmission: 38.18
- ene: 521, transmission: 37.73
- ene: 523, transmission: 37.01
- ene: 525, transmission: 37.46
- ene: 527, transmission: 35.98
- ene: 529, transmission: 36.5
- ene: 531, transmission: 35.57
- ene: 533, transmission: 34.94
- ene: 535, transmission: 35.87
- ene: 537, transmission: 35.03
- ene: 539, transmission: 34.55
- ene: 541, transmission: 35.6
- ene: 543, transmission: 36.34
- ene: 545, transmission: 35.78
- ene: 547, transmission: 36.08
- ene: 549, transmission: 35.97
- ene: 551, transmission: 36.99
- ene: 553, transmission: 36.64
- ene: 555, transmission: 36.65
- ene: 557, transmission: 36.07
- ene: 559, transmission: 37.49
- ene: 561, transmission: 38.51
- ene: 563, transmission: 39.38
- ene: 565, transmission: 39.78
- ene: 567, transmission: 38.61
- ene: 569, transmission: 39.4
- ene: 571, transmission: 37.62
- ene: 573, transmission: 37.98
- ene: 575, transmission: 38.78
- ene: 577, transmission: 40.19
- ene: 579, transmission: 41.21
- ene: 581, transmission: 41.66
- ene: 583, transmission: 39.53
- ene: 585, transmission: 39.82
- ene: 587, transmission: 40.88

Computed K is 31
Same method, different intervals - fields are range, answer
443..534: 31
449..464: 28.8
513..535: 37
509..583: 37.4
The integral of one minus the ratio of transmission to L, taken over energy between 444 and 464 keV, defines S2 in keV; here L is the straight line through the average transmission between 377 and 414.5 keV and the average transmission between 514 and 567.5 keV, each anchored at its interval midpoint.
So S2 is 4.0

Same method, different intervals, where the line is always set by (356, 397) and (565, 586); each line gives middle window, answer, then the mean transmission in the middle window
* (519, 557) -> 2.86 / 36.2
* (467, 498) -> 9.41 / 26.9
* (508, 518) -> 0.37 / 37.5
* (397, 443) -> 3.88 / 34.9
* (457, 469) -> 4.91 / 22.7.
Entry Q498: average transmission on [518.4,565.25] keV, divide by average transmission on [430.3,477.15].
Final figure 1.3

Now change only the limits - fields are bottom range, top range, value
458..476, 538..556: 1.73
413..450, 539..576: 1.11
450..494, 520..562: 1.38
